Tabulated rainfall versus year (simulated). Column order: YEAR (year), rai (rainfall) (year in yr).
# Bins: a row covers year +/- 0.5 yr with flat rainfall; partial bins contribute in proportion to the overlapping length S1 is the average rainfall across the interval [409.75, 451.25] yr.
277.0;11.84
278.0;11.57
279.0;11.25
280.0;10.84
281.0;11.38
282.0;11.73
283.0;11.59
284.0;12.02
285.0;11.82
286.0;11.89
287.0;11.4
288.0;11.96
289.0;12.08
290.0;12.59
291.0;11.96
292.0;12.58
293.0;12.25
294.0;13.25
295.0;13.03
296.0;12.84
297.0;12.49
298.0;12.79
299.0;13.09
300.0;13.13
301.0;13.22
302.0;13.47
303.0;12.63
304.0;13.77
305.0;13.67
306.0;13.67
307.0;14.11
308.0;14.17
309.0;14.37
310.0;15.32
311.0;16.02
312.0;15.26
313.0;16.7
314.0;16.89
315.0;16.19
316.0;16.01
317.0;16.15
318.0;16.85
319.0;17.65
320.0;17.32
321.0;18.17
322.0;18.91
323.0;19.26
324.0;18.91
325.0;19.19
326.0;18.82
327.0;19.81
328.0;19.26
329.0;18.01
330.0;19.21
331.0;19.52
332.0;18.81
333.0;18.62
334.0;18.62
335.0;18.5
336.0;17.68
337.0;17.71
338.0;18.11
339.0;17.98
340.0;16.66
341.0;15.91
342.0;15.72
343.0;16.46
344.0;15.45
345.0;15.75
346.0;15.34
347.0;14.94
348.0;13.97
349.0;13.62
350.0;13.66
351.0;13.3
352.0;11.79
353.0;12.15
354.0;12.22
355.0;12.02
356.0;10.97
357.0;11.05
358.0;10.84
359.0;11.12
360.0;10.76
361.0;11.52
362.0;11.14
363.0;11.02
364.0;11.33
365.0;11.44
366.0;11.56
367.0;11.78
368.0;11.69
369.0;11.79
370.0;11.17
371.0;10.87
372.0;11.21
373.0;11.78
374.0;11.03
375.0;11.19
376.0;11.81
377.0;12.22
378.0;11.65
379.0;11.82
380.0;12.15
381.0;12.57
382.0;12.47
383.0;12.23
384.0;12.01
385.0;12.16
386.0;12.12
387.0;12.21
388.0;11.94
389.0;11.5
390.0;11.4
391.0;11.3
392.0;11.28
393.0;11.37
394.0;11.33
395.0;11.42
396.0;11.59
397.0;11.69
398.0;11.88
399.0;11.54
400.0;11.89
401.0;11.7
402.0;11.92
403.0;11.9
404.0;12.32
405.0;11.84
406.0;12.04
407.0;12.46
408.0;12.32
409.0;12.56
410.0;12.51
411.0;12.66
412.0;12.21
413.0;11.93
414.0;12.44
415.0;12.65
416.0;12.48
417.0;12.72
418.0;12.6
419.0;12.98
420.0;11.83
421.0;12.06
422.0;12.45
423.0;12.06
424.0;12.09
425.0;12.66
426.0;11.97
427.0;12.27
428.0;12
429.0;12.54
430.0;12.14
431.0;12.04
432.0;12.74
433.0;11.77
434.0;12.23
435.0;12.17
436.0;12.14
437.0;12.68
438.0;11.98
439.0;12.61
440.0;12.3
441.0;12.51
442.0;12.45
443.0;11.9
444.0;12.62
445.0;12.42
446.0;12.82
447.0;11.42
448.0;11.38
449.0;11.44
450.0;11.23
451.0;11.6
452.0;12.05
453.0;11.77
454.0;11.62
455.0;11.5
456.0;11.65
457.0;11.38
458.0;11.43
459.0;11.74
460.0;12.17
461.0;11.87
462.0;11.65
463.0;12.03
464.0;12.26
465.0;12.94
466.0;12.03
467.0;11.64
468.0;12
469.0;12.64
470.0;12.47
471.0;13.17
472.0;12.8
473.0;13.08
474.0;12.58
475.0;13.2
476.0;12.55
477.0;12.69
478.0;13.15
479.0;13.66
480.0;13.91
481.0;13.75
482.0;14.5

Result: 12.2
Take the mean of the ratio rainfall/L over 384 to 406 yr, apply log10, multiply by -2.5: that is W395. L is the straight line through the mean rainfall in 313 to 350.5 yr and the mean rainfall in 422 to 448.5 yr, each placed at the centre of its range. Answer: 0.21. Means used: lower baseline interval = 17.3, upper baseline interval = 12.2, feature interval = 11.7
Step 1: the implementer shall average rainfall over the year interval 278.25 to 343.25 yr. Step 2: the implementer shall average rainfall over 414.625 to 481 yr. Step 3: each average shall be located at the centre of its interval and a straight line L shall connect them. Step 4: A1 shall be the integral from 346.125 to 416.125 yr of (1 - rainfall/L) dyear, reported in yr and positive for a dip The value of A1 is 9.0 yr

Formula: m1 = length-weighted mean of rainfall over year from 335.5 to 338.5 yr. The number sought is 17.8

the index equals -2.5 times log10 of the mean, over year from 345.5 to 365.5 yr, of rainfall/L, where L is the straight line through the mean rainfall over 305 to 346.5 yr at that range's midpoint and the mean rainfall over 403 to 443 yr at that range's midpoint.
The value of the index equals 0.27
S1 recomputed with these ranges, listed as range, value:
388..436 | 12.1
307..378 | 14.9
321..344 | 18.2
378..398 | 11.8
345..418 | 12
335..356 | 15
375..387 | 12.1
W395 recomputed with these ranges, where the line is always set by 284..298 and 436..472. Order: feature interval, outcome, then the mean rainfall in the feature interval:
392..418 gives 0.007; 12.1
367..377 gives 0.068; 11.5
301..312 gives -0.151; 14.1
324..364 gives -0.243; 15.3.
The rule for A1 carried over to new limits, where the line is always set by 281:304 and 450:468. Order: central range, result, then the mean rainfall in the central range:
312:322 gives -3.7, 16.9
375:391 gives 0.2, 12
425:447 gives -0.7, 12.3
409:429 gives -0.6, 12.4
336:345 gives -3.3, 16.7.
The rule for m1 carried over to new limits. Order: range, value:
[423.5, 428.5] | 12.2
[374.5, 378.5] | 11.7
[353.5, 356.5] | 11.7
